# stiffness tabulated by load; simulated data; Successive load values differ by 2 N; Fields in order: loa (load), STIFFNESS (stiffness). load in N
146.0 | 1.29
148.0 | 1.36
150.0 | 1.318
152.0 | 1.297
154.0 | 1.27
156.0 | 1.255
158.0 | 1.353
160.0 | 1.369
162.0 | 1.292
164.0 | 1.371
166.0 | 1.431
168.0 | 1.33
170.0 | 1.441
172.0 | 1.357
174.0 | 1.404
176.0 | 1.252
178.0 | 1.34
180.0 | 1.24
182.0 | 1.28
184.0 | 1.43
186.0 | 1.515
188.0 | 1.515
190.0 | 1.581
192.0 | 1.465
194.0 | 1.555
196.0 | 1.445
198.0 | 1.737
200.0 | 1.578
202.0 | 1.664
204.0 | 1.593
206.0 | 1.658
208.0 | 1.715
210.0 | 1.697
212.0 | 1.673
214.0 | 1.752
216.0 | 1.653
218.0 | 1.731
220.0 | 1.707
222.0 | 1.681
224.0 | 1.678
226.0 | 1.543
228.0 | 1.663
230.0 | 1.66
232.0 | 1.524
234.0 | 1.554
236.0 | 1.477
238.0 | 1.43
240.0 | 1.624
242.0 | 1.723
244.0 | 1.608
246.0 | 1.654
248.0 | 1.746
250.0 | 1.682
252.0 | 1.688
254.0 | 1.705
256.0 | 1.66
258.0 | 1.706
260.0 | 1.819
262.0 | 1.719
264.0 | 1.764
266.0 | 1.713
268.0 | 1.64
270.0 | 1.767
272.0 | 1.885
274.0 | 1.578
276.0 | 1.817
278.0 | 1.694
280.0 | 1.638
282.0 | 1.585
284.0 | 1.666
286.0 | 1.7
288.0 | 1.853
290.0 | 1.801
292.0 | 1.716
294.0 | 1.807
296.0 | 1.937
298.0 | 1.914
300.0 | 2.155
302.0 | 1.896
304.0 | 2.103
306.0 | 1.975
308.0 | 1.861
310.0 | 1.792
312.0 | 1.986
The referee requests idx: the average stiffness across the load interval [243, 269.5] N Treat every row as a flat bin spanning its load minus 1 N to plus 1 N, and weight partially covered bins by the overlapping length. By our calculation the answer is 1.7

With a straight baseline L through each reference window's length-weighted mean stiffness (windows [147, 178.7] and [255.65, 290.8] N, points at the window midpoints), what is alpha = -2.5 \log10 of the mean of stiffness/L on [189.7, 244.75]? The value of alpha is -0.06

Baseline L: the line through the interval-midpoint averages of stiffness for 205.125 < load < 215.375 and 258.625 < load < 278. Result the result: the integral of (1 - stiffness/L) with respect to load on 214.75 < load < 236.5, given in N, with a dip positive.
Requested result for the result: 1.0 N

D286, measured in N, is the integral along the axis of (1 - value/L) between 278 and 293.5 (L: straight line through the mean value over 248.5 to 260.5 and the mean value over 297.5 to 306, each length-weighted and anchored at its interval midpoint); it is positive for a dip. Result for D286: 1.64 N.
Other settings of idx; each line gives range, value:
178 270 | 1.62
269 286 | 1.7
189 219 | 1.63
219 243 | 1.61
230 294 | 1.68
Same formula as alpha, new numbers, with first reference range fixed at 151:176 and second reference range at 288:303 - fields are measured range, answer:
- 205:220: -0.10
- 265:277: 0.03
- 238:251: 0.02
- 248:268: 0.01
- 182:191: -0.03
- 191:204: -0.06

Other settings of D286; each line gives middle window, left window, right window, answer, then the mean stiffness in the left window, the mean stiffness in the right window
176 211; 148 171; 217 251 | -1.1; 1.34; 1.63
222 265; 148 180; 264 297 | -1.0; 1.34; 1.74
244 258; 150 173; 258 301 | -0.2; 1.34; 1.77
